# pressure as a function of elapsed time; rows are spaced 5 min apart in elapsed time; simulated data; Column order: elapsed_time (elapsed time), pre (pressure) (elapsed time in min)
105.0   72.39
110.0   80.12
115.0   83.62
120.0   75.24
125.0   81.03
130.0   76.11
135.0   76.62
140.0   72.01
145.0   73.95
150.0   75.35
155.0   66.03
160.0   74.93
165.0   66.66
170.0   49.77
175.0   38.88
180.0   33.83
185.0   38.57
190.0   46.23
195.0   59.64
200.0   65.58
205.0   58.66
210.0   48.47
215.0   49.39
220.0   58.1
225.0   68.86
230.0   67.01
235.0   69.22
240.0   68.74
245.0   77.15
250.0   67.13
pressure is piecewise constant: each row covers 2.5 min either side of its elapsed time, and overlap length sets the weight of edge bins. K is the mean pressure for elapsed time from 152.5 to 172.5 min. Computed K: 64.3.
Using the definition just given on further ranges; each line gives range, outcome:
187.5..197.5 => 52.9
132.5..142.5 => 74.3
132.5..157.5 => 72.8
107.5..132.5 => 79.2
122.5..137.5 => 77.9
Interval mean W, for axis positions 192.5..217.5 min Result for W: 56.3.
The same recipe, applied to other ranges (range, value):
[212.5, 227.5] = 58.8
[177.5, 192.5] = 39.5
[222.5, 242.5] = 68.5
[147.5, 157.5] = 70.7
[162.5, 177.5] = 51.8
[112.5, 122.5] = 79.4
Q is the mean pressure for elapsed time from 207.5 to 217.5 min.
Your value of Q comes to 48.9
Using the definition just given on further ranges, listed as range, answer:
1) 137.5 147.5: 73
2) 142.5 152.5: 74.7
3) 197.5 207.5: 62.1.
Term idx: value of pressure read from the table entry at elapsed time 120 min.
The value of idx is 75.24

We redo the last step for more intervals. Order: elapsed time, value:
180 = 33.83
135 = 76.62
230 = 67.01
